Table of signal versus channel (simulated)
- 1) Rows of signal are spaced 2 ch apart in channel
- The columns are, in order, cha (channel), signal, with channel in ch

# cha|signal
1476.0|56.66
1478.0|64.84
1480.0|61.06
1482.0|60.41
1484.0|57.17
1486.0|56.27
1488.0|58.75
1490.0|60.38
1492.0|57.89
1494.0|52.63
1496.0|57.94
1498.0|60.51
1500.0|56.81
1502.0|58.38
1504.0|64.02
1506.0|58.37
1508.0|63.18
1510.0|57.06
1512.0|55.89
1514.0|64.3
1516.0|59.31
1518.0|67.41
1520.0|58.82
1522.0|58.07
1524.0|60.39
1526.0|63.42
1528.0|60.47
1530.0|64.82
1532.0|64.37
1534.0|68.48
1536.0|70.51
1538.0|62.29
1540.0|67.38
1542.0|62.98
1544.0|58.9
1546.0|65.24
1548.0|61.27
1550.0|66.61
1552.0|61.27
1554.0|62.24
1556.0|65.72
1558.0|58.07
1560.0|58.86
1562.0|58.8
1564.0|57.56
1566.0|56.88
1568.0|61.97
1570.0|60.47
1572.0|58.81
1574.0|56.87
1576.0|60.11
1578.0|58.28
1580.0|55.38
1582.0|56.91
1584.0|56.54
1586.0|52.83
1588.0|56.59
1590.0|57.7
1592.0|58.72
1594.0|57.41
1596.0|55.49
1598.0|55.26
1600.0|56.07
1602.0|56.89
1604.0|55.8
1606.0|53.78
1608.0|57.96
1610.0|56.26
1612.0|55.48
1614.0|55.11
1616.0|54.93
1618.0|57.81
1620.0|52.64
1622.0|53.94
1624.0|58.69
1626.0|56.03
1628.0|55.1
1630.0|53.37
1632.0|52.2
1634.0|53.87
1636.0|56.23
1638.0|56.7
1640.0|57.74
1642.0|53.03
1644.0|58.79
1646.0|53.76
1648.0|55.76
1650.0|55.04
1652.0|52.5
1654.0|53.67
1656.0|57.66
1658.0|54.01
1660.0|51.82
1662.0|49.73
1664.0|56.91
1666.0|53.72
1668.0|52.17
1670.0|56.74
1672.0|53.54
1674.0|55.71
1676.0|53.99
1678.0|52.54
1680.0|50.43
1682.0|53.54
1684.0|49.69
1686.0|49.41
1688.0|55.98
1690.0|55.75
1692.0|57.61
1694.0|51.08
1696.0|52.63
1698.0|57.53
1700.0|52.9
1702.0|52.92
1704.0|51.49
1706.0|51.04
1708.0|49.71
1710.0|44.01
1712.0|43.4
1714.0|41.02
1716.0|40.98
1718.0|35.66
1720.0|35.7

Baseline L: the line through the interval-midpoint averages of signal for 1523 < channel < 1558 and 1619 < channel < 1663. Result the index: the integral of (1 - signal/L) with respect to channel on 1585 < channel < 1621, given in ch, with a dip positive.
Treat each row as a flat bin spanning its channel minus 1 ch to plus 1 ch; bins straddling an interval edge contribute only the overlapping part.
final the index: 1.3 ch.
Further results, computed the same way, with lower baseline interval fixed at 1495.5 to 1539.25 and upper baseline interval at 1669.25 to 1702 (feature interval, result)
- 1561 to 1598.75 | 0.8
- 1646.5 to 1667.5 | 0.4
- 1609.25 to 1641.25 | 0.7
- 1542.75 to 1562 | -0.6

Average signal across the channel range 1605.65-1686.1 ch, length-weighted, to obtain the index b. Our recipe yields 54.5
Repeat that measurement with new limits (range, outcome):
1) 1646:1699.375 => 53.8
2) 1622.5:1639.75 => 55.3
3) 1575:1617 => 56.4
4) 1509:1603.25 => 60.2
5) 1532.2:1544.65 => 65.2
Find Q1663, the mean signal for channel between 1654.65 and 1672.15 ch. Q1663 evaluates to 54.1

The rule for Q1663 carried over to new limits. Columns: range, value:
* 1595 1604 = 55.9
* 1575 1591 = 56.8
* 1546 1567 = 60.9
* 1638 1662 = 54.7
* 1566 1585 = 58.3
